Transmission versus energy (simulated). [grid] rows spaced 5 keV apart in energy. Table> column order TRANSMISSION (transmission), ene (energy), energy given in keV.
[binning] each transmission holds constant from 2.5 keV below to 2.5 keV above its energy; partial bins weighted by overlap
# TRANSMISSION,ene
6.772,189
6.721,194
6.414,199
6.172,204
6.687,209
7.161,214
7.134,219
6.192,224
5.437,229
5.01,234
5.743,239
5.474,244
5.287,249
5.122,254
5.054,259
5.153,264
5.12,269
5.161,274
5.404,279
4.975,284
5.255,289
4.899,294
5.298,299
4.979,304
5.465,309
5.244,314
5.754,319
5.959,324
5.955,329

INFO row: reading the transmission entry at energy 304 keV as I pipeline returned 4.979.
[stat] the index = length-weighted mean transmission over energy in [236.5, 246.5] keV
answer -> 5.61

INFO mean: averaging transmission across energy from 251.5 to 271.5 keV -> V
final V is 5.11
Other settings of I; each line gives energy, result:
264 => 5.153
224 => 6.192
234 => 5.01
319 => 5.754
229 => 5.437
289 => 5.255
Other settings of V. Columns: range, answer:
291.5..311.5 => 5.16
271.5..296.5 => 5.14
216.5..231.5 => 6.25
